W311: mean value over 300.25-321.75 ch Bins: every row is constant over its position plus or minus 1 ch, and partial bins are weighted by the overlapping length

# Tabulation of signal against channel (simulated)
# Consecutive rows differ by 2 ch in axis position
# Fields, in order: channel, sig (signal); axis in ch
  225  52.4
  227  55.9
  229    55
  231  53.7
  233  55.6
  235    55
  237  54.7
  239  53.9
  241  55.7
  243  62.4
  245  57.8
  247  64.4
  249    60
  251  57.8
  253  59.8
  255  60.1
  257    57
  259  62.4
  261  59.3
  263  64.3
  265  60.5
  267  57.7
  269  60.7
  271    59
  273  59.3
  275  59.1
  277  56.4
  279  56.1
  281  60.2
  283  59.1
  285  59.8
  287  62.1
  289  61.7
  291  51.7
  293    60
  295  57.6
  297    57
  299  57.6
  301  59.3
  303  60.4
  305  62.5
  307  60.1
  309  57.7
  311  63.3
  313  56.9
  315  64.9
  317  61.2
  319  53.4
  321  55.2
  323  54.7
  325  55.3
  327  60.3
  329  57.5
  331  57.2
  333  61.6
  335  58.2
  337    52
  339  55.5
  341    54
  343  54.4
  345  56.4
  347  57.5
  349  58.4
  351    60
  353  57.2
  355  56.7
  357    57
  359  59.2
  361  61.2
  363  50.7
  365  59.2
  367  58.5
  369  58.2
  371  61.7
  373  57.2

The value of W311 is 59.6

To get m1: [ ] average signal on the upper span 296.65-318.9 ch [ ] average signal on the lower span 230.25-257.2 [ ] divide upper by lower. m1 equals 1.04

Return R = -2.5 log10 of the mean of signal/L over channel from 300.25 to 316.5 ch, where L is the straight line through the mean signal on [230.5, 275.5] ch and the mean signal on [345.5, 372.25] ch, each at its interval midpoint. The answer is -0.04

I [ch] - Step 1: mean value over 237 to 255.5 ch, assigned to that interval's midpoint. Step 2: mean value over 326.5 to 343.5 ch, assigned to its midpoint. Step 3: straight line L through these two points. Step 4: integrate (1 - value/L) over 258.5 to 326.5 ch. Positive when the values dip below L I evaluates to -1.50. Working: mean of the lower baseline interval 58.8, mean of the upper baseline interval 56.7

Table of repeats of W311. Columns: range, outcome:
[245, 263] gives 60.2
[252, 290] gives 59.7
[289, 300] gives 57.2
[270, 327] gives 58.7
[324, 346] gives 56.6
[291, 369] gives 57.8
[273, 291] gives 58.9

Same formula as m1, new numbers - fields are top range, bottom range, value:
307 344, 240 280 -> 0.97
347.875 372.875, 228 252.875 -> 1.02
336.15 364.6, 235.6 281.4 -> 0.96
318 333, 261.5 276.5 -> 0.94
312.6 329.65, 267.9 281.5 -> 0.99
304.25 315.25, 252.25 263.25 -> 1.01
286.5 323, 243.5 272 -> 0.98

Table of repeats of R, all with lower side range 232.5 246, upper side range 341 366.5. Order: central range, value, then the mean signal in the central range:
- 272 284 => -0.03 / 58.4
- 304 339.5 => -0.02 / 58.2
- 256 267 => -0.07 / 60.4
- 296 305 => -0.04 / 59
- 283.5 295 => -0.04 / 58.9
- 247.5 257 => -0.05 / 59.4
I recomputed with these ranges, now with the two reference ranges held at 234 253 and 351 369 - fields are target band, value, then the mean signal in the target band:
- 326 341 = 0.1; 57.2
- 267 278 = -0.2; 58.8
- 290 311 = -0.3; 58.6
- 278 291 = -0.3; 59.2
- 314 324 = 0.0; 57.9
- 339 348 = 0.3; 55.6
